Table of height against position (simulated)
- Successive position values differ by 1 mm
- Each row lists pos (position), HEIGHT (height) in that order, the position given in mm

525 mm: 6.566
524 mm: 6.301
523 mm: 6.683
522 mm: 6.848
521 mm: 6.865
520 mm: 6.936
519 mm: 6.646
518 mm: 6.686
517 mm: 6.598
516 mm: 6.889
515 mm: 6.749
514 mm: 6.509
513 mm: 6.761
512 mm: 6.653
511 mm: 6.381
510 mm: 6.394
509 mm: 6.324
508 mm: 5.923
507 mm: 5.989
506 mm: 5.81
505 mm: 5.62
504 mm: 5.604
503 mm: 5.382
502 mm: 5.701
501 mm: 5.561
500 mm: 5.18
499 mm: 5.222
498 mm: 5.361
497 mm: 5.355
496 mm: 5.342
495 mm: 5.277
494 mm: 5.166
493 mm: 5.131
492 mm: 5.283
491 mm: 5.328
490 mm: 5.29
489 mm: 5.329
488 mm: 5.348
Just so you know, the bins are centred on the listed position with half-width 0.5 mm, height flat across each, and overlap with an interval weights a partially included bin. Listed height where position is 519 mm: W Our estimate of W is 6.646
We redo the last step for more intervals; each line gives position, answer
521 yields 6.865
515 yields 6.749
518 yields 6.686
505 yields 5.62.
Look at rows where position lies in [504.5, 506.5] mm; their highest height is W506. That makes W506 5.81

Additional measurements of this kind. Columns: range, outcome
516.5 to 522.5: 6.936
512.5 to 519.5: 6.889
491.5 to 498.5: 5.361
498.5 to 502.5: 5.701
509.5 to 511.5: 6.394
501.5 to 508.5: 5.989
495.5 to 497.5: 5.355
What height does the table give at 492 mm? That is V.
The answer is 5.283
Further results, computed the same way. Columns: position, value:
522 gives 6.848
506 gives 5.81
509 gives 6.324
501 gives 5.561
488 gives 5.348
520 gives 6.936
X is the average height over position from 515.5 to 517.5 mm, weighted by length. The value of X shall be 6.74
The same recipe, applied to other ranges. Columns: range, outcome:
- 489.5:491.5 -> 5.31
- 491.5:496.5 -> 5.24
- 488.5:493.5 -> 5.27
